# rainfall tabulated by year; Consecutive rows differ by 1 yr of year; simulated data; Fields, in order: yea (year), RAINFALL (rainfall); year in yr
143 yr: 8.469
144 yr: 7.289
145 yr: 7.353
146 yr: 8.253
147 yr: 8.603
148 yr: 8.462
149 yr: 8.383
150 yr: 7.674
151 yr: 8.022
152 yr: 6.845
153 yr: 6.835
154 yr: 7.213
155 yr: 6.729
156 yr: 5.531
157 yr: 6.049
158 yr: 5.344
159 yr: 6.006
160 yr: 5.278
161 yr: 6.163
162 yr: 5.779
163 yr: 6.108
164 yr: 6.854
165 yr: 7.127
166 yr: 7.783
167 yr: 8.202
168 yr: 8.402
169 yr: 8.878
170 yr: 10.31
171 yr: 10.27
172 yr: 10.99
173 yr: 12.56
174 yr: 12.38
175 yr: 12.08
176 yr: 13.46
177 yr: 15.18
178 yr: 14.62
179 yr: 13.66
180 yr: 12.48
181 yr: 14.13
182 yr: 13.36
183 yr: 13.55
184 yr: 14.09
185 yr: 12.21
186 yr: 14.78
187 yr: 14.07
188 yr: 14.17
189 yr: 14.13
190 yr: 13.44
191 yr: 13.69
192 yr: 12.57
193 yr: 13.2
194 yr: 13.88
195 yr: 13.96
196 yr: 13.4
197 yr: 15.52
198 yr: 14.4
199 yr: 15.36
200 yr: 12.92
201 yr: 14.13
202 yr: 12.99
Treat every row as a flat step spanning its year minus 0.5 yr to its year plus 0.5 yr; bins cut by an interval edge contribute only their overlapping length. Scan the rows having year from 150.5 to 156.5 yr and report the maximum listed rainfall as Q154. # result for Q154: 8.022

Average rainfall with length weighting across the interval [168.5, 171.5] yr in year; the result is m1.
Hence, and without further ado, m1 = 9.82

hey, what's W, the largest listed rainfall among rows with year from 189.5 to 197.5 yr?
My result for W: 15.52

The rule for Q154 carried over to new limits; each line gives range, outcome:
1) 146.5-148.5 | 8.603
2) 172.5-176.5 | 13.46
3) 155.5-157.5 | 6.049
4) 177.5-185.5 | 14.62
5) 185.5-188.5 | 14.78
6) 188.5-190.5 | 14.13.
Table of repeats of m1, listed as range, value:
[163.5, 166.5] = 7.25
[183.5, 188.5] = 13.9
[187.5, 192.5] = 13.6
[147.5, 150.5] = 8.17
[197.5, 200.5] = 14.2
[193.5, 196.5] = 13.7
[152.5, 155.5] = 6.93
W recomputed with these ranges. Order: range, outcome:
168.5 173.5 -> 12.56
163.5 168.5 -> 8.402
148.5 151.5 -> 8.383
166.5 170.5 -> 10.31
